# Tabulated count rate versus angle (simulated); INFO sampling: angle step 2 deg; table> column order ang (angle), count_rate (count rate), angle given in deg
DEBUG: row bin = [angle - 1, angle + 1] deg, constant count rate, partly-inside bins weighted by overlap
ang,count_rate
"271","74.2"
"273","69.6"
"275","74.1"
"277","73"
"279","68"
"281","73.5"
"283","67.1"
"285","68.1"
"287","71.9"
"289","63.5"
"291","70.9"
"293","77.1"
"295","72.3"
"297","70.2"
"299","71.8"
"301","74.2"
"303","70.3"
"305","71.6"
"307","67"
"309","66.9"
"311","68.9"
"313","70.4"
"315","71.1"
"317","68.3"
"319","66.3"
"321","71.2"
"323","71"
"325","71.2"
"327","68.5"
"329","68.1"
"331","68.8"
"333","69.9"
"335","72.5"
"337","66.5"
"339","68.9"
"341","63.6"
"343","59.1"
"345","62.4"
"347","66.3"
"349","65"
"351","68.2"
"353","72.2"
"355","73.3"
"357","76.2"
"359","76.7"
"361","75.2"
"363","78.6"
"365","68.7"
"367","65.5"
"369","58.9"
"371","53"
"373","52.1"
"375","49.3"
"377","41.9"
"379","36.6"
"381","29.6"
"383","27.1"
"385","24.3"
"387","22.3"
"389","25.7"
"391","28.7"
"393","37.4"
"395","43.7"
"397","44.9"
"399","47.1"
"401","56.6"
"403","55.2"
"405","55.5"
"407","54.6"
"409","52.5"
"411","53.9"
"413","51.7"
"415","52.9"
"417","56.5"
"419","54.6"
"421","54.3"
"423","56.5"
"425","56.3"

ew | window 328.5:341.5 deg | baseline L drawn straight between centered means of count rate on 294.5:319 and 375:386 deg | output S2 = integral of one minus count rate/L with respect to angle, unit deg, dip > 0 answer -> -2.9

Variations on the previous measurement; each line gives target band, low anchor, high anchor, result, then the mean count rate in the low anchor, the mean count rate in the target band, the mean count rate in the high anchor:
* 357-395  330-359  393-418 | 7.9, 68.4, 48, 51.5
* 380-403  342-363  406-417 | 8.8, 69.9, 36.1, 53.4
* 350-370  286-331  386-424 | -4.6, 70.1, 71.3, 47.6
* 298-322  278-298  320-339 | 0.0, 70.3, 69.8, 69.7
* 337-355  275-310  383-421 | -2.5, 70.5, 66.2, 45.2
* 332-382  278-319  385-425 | -4.4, 70.1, 62.8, 47.2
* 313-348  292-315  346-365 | 1.8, 71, 67.9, 72.2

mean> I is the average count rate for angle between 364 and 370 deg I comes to 64.4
